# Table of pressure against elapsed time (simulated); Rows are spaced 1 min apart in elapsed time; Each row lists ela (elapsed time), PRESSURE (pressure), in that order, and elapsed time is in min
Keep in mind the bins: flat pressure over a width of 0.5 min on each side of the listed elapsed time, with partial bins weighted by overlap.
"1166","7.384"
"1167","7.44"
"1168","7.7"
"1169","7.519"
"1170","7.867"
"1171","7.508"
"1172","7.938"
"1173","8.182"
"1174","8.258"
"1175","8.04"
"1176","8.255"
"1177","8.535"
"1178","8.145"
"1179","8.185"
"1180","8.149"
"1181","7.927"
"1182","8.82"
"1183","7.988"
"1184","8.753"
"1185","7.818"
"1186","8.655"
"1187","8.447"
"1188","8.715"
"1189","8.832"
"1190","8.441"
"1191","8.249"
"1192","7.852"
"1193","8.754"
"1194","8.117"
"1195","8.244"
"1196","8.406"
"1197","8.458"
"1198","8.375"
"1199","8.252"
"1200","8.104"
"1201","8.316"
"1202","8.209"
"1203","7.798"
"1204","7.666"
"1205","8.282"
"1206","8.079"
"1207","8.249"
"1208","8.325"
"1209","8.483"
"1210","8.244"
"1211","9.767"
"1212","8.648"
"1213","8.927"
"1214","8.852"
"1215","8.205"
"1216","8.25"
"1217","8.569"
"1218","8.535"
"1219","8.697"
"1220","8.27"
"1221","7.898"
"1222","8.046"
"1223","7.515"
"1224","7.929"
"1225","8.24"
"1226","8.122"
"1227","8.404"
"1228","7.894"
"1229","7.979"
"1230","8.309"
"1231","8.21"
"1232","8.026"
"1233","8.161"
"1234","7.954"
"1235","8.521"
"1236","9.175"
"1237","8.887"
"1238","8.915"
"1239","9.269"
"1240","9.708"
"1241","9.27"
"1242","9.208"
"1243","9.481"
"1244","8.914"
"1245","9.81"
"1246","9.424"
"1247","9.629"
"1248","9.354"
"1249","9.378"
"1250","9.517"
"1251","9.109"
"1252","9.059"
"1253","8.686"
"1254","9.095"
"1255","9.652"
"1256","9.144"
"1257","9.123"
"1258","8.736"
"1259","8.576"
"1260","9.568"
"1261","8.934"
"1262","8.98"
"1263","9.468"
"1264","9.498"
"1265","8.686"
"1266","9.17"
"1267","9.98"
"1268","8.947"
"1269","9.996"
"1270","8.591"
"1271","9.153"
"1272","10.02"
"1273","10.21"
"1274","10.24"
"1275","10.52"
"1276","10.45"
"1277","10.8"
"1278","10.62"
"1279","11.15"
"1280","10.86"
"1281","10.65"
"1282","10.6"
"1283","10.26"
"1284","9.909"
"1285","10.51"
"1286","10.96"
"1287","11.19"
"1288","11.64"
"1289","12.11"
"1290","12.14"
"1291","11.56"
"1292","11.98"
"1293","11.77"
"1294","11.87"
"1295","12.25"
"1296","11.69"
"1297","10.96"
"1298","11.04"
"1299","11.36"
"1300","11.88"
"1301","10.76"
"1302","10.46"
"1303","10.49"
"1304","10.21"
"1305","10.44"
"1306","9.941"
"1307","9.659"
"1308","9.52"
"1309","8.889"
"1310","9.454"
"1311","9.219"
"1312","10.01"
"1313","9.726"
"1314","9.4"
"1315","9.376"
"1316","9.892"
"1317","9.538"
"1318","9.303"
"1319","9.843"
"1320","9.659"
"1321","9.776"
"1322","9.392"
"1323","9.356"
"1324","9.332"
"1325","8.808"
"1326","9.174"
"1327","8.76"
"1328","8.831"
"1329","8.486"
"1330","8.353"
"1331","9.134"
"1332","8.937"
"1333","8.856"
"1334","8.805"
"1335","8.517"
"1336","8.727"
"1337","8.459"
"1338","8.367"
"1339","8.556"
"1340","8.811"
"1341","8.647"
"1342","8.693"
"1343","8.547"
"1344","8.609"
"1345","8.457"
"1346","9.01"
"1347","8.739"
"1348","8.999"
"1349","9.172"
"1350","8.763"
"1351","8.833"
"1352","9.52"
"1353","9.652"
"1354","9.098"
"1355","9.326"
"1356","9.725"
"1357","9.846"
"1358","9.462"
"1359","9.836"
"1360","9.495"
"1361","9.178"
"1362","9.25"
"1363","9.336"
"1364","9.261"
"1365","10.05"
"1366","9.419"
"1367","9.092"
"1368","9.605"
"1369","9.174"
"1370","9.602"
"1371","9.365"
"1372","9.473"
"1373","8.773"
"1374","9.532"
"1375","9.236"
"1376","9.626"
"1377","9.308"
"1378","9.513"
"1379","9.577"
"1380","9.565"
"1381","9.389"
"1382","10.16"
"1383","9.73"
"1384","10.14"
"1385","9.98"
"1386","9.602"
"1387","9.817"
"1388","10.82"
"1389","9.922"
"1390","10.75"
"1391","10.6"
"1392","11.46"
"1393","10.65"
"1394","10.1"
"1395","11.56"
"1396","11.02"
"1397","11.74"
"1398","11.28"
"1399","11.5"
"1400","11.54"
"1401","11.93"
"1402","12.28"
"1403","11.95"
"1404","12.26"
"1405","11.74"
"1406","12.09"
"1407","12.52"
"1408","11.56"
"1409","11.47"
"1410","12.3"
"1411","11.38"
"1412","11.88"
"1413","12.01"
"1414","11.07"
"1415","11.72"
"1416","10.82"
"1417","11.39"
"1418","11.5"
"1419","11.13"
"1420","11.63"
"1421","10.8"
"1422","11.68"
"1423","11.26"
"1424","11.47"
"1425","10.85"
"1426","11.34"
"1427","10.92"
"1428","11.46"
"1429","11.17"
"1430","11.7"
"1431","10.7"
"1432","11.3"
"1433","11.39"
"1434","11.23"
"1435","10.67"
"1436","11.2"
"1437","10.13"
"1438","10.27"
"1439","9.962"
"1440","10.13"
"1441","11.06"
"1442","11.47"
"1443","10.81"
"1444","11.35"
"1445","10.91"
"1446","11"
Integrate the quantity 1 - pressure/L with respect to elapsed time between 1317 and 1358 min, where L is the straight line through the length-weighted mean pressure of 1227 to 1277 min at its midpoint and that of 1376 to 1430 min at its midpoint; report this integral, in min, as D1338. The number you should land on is 4.9 min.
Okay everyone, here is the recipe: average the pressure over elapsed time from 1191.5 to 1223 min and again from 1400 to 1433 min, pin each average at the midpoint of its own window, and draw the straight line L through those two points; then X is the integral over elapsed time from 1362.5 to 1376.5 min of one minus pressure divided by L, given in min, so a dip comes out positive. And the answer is 1.8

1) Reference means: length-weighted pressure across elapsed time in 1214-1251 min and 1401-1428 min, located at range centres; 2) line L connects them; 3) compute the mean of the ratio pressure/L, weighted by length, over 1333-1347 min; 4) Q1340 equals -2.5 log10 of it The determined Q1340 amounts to 0.20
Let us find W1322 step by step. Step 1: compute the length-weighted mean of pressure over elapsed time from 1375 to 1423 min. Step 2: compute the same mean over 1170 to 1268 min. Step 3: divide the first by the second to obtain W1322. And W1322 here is 1.28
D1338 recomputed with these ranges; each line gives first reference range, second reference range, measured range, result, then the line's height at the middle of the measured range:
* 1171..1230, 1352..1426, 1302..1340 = 1.6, 9.71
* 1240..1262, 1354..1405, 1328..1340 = 1.4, 9.81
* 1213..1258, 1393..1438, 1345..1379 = 4.1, 10.6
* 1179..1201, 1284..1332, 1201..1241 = 2.0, 8.83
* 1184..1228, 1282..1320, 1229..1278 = 1.1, 9.45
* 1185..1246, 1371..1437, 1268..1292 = -3.3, 9.3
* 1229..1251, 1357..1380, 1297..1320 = -2.0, 9.22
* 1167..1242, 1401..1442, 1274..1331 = -3.7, 9.69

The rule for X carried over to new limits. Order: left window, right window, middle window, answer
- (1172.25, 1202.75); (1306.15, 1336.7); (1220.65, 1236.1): 0.84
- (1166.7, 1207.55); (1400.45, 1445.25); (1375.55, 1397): 1.29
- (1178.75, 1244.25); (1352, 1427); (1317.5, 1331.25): 0.83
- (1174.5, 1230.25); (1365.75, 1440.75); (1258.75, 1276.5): -0.79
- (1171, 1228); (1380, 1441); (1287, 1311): -3.30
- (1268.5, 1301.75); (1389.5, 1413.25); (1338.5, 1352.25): 2.99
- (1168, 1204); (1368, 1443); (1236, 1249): -0.63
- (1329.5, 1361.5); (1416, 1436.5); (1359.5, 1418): -1.81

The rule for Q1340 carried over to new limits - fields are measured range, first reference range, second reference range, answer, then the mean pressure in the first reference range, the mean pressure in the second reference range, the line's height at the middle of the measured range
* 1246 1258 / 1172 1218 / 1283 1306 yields 0.08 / 8.35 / 11.2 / 9.97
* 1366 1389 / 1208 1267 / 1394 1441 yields 0.13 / 8.8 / 11.4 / 10.8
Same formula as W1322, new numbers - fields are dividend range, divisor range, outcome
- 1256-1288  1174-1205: 1.20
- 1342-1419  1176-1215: 1.22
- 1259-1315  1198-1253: 1.20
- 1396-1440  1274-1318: 1.07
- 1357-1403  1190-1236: 1.22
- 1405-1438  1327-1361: 1.27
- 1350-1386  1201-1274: 1.08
